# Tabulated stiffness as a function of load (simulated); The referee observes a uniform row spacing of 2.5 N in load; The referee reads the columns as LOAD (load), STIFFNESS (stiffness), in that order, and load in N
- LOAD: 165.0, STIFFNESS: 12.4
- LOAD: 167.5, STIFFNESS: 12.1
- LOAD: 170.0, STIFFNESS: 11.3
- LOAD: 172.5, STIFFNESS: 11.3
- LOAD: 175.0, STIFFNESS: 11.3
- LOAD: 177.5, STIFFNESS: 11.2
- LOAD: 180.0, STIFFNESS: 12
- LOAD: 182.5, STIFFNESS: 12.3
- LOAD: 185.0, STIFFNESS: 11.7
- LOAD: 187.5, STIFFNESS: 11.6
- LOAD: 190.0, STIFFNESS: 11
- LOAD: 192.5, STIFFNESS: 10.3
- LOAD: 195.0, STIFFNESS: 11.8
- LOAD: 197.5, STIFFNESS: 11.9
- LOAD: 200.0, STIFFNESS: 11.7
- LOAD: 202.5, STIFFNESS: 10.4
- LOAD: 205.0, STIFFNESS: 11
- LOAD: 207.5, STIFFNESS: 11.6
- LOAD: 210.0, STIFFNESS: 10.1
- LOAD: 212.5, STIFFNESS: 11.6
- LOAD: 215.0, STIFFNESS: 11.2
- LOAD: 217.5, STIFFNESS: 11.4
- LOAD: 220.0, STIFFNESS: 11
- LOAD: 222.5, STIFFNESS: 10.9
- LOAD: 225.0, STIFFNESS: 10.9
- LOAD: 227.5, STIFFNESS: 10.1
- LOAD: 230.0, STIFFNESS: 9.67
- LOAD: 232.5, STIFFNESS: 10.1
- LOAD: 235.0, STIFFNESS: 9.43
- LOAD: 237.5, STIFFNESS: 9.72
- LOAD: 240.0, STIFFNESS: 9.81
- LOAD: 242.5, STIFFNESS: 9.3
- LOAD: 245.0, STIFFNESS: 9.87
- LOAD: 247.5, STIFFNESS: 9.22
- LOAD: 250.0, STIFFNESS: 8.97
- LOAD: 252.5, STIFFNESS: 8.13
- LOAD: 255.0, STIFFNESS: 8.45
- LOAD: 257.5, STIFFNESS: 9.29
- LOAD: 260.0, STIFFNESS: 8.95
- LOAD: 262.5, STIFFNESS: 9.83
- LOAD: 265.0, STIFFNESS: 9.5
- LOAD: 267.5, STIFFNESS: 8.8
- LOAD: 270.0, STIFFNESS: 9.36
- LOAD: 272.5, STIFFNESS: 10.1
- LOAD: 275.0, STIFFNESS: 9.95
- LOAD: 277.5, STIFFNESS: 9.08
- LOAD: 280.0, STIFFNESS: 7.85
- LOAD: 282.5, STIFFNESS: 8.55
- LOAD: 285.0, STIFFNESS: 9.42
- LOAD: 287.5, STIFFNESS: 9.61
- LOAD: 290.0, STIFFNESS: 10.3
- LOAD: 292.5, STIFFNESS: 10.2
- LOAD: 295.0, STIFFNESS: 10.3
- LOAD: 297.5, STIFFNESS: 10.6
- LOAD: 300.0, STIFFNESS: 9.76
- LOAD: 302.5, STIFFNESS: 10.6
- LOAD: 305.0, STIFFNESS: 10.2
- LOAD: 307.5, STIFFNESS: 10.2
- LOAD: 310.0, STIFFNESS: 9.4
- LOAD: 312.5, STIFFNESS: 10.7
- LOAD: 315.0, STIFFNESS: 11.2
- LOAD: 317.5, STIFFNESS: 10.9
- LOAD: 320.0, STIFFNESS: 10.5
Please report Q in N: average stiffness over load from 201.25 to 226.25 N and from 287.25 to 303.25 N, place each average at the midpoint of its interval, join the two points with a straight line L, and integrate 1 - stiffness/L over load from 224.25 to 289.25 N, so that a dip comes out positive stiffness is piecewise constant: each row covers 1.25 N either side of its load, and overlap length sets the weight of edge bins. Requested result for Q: 7.5 N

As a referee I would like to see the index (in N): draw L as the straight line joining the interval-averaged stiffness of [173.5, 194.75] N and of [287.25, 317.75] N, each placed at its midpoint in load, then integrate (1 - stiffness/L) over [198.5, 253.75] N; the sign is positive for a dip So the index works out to 3.8 N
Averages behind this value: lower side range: 11.4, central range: 10.3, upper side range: 10.3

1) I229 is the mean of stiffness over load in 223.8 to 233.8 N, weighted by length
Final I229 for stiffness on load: 10.2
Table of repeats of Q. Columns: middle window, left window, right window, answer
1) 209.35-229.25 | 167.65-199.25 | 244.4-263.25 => -1.3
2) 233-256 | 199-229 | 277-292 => 2.2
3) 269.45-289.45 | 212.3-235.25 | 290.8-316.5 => 2.2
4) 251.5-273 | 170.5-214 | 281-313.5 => 2.6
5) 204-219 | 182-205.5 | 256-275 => -0.4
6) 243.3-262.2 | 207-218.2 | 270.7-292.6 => 2.1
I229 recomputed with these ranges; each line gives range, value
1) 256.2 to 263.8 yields 9.35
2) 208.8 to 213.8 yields 10.9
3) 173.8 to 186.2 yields 11.7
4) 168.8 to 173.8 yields 11.3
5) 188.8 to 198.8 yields 11.3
